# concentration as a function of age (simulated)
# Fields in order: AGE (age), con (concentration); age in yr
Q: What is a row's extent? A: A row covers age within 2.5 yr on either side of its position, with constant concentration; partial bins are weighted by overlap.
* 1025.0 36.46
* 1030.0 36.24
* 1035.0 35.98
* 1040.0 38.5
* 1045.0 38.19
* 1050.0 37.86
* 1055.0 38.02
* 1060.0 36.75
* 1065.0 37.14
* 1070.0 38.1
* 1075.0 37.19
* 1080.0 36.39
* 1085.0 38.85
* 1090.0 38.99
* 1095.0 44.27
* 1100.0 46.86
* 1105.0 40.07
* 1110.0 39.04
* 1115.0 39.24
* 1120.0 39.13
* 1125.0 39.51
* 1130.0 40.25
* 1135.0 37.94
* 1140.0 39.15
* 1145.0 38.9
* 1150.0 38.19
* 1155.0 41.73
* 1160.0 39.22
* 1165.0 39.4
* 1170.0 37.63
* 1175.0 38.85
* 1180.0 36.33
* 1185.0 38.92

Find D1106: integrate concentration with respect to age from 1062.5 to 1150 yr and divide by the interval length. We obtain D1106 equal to 39.4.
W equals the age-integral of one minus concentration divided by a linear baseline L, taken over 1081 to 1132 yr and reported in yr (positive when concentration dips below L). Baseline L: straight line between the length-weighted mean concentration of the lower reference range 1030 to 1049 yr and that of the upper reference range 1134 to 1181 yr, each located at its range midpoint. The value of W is -3.0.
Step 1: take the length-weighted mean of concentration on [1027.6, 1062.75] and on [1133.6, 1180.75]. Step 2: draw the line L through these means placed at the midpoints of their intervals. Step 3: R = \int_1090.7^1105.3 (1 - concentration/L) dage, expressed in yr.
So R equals -2.2 yr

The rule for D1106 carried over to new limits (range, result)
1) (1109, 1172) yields 39.2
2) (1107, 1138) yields 39.2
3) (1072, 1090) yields 37.7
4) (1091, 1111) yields 42.6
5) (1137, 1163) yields 39.4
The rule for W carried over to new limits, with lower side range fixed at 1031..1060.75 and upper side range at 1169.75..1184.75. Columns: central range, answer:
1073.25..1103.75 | -2.3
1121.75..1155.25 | -1.3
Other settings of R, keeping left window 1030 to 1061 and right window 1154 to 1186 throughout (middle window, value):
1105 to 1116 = -0.3 yr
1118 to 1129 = -0.3 yr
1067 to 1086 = 0.1 yr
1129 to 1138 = -0.1 yr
